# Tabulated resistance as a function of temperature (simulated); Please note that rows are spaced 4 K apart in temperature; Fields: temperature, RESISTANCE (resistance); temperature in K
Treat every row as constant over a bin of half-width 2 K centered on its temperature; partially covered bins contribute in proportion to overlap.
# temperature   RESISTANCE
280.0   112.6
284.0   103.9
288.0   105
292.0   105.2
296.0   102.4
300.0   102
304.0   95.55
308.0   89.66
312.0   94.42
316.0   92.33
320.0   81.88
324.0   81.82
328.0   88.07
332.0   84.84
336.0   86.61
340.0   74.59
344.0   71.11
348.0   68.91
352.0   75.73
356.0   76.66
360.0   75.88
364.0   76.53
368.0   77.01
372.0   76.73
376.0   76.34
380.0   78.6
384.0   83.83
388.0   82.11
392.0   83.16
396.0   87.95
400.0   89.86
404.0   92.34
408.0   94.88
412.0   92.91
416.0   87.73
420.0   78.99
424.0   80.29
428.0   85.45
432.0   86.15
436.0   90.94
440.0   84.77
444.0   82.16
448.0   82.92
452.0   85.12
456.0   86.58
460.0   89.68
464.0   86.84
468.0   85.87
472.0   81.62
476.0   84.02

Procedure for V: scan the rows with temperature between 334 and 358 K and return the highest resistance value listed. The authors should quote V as 86.61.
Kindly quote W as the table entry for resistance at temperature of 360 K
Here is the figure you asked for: 75.88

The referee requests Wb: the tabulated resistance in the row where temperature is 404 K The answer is 92.34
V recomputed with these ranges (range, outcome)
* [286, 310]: 105.2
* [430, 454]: 90.94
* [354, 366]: 76.66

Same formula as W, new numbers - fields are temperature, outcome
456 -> 86.58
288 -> 105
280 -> 112.6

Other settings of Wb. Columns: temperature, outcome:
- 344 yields 71.11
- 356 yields 76.66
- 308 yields 89.66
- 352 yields 75.73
